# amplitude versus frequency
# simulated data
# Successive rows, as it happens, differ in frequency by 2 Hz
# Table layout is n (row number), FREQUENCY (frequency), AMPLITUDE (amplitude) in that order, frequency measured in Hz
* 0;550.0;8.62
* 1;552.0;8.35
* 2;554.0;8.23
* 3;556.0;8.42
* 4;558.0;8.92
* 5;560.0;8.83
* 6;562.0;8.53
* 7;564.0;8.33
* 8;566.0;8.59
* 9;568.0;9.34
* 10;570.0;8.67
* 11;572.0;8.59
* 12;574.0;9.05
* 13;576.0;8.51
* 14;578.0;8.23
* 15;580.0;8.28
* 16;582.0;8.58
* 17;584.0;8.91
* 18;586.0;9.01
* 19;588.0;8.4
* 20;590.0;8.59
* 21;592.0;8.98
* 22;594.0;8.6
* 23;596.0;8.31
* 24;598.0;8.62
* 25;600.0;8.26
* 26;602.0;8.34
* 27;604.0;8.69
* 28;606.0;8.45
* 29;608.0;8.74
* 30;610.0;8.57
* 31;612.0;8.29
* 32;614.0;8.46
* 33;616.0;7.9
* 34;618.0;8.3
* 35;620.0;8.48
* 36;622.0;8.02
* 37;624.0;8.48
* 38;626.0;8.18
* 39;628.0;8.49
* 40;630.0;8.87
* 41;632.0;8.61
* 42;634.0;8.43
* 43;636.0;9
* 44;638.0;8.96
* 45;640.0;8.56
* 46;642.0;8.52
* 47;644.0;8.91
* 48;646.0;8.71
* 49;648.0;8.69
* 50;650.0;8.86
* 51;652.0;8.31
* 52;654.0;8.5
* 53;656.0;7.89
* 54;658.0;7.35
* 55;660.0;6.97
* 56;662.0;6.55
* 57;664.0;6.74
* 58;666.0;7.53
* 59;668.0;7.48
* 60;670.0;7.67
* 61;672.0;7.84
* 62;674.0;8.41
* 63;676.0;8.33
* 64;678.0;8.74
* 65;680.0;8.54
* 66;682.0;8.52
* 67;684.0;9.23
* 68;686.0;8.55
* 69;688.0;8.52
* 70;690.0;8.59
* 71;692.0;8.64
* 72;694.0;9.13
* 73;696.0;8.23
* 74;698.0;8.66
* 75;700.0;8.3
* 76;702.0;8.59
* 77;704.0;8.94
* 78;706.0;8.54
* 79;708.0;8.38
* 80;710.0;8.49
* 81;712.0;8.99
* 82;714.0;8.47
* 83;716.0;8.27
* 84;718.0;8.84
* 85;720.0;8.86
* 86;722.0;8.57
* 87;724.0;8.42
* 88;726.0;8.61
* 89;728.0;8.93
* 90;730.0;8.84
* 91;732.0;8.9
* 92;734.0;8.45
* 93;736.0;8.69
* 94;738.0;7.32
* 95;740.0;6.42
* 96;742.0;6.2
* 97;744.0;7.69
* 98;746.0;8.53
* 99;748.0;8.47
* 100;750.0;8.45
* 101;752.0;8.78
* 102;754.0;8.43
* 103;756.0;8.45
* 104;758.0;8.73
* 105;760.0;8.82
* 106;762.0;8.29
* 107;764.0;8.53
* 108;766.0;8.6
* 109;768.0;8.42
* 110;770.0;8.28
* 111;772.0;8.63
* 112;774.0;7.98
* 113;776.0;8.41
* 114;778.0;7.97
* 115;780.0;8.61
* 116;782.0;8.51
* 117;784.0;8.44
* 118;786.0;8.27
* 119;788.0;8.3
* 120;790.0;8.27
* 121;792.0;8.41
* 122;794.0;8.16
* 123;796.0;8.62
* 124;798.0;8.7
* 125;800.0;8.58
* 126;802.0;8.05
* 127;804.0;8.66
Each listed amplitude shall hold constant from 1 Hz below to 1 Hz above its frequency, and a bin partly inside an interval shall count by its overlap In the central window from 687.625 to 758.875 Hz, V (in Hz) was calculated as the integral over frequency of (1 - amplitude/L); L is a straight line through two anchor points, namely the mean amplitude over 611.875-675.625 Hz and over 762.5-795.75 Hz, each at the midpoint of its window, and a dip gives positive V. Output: -1.14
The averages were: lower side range 8.19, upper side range 8.37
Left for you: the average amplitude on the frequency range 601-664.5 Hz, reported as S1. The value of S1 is 8.32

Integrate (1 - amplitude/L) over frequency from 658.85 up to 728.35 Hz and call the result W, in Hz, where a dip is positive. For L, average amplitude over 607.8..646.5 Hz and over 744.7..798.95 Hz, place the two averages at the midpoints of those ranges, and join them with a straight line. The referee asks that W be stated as 1.2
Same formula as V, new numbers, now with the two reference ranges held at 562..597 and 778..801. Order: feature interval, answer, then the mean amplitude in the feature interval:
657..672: 2.32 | 7.23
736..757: 1.37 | 7.91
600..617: 0.38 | 8.42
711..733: -0.54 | 8.7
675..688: -0.16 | 8.64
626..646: -0.23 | 8.68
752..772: -0.18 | 8.53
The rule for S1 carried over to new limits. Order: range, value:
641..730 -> 8.36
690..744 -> 8.4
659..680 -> 7.67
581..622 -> 8.51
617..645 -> 8.56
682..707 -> 8.65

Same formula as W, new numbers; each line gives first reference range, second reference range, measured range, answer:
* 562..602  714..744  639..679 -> 1.8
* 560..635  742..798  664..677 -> 1.0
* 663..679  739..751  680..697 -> -1.9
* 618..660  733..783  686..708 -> -0.7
